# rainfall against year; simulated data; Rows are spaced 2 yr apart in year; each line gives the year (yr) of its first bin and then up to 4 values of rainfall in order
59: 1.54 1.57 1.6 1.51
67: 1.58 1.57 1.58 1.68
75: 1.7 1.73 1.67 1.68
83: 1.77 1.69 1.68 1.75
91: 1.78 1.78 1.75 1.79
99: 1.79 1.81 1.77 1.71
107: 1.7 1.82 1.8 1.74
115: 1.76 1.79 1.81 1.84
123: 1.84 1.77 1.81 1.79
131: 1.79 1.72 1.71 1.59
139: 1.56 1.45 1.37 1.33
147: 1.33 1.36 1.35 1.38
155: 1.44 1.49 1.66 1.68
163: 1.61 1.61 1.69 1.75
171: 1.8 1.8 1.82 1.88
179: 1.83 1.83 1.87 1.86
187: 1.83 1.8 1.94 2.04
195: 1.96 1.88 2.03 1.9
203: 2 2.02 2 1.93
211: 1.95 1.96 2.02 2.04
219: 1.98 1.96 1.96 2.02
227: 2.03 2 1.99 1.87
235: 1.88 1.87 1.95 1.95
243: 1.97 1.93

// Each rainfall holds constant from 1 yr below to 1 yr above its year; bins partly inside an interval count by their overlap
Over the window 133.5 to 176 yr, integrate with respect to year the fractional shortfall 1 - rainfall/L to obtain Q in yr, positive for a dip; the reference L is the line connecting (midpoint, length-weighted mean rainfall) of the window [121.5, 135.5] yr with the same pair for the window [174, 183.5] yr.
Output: 5.90 yr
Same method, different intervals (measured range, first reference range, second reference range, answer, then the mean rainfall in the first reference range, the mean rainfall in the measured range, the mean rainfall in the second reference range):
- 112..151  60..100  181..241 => 3.1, 1.68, 1.64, 1.95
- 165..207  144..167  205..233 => -3.6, 1.49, 1.87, 1.98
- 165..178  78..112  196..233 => 0.8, 1.75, 1.78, 1.98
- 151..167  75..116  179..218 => 2.7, 1.75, 1.55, 1.94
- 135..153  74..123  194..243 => 4.0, 1.76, 1.43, 1.96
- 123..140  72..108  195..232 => 0.9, 1.73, 1.72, 1.98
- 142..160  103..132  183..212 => 4.2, 1.78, 1.41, 1.94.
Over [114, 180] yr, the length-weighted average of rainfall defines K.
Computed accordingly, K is 1.65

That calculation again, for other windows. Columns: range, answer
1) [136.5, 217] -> 1.74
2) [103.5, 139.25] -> 1.76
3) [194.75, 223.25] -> 1.97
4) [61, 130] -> 1.73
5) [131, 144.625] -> 1.57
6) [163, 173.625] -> 1.72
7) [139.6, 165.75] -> 1.47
